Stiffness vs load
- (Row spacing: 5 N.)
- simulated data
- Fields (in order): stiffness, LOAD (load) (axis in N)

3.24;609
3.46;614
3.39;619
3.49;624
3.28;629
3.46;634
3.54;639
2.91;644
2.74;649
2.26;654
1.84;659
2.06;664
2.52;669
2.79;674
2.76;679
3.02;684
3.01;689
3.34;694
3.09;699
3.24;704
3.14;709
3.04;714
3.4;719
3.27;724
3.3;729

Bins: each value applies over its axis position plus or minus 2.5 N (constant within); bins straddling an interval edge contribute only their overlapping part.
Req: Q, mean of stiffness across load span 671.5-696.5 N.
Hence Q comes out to 2.98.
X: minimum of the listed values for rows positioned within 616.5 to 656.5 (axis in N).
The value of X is 2.26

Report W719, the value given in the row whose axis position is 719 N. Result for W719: 3.4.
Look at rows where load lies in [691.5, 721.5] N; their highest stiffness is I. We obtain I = 3.4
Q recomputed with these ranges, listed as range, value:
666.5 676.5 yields 2.65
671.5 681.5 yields 2.77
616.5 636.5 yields 3.41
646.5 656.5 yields 2.5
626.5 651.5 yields 3.19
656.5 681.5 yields 2.39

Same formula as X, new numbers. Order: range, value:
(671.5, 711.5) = 2.76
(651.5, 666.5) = 1.84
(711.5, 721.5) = 3.04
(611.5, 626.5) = 3.39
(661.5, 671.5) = 2.06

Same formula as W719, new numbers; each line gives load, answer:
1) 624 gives 3.49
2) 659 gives 1.84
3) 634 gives 3.46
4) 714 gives 3.04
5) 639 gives 3.54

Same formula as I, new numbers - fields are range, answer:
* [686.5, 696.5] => 3.34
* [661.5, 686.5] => 3.02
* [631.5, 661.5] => 3.54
